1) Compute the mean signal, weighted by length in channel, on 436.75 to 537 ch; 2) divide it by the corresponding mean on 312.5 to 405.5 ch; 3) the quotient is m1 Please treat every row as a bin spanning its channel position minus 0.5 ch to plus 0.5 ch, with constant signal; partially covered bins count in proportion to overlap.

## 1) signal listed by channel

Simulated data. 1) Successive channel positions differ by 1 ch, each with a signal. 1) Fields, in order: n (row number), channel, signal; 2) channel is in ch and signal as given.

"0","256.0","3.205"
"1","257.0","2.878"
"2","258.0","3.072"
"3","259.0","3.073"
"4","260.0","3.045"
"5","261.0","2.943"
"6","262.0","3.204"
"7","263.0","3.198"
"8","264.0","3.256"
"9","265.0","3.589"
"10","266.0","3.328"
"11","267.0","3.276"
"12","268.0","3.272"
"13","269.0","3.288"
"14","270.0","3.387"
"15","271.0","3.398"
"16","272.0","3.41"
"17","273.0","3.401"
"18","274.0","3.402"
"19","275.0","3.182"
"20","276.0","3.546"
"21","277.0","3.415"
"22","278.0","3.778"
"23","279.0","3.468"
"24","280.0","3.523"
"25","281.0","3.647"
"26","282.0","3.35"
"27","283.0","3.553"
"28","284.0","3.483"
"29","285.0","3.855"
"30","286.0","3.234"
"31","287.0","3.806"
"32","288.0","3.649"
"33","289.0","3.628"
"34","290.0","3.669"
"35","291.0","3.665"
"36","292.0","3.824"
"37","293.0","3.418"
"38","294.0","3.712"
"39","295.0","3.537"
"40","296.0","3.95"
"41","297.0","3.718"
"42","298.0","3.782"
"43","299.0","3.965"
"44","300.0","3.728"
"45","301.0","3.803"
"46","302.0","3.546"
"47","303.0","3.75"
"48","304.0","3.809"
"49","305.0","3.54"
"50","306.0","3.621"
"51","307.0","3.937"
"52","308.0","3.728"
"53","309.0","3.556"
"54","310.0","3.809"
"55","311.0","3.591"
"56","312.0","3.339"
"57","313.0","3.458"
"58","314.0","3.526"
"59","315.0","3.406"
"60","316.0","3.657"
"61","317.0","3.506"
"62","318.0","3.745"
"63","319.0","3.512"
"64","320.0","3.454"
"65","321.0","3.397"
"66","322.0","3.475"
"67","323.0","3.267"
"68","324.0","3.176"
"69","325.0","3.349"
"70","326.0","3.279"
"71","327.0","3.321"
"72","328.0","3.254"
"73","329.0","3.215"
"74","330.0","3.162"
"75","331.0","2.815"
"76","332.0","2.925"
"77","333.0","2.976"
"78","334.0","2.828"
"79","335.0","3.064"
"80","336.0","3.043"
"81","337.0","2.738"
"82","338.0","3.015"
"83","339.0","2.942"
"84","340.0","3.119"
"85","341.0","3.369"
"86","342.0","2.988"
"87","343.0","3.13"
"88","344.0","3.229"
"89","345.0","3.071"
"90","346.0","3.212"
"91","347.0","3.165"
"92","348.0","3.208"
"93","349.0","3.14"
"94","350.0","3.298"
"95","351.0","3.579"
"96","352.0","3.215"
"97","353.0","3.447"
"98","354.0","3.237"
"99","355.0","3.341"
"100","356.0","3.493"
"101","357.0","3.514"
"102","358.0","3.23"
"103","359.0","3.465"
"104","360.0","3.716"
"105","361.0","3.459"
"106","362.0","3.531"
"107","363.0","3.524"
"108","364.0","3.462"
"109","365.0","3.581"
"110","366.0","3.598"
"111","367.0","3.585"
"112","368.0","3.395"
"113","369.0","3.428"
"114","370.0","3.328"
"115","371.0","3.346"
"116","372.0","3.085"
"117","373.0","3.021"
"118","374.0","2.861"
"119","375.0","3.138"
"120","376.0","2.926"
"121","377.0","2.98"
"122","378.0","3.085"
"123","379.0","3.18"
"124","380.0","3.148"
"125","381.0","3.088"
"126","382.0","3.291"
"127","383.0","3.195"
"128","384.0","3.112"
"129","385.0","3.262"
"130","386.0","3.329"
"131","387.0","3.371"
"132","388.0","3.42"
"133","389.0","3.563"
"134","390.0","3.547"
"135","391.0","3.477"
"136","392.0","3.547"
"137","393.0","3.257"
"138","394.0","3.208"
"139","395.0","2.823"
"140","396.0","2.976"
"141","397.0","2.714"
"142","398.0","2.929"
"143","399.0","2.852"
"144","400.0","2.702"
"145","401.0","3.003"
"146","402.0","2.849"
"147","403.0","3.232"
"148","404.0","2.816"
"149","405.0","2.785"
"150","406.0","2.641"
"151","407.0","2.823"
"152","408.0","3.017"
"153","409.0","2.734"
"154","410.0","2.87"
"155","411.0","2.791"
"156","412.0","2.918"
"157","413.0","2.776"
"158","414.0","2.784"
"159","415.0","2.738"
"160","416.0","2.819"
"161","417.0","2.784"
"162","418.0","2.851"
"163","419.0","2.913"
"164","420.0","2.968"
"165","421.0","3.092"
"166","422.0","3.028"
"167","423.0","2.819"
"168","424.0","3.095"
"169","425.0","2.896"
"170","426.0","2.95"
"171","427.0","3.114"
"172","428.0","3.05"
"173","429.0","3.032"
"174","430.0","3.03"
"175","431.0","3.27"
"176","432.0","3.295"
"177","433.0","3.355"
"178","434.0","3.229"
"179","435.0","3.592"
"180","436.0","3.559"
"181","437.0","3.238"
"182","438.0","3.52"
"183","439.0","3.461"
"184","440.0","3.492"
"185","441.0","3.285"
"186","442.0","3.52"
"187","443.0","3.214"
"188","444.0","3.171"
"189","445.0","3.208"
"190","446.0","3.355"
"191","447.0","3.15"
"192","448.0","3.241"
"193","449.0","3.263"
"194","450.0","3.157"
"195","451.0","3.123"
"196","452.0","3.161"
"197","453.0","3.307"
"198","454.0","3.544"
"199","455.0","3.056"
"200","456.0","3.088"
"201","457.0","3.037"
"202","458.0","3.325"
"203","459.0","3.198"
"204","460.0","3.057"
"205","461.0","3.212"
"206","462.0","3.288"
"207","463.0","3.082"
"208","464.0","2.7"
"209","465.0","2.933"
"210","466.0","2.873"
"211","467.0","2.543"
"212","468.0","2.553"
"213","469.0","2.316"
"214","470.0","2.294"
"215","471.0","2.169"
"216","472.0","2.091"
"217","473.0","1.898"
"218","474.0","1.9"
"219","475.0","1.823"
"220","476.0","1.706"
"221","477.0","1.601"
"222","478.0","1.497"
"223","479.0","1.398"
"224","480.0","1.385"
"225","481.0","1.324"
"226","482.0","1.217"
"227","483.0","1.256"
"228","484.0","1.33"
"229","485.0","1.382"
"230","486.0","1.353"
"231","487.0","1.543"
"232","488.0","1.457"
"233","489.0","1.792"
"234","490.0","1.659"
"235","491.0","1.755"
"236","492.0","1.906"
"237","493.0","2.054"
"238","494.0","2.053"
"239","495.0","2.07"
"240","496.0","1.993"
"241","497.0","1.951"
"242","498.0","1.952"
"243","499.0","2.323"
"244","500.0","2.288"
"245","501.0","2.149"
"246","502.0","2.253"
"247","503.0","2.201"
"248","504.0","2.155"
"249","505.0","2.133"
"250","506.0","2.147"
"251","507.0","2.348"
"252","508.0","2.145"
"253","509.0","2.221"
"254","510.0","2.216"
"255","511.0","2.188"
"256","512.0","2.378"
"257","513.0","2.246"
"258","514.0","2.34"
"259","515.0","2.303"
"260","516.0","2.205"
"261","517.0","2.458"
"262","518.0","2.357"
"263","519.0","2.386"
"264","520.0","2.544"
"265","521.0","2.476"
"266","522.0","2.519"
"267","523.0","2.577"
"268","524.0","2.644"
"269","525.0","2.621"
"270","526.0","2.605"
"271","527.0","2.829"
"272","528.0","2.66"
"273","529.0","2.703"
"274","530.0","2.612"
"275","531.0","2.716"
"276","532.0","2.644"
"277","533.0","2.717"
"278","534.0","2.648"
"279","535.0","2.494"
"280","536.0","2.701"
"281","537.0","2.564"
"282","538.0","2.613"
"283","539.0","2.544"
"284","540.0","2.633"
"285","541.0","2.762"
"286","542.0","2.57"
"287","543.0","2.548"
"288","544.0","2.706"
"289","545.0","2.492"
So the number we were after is 0.76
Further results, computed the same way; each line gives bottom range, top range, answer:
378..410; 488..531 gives 0.73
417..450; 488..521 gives 0.68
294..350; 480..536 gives 0.64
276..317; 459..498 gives 0.56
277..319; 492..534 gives 0.65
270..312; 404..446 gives 0.85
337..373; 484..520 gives 0.62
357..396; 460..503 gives 0.61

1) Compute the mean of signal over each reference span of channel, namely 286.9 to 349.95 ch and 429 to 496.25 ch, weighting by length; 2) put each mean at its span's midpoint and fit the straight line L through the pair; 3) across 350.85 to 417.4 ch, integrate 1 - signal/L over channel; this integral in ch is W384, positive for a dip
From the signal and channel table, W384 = -2.7 ch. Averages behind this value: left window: 3.41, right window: 2.59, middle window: 3.16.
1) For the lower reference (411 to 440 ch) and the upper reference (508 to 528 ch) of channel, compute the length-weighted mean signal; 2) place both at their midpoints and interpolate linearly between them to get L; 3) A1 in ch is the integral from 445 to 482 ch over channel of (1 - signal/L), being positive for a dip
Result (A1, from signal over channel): 2.7 ch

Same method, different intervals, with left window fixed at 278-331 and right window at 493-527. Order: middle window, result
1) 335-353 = 0.9 ch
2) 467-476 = 1.4 ch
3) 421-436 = -1.9 ch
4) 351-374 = -1.4 ch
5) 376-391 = -0.9 ch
